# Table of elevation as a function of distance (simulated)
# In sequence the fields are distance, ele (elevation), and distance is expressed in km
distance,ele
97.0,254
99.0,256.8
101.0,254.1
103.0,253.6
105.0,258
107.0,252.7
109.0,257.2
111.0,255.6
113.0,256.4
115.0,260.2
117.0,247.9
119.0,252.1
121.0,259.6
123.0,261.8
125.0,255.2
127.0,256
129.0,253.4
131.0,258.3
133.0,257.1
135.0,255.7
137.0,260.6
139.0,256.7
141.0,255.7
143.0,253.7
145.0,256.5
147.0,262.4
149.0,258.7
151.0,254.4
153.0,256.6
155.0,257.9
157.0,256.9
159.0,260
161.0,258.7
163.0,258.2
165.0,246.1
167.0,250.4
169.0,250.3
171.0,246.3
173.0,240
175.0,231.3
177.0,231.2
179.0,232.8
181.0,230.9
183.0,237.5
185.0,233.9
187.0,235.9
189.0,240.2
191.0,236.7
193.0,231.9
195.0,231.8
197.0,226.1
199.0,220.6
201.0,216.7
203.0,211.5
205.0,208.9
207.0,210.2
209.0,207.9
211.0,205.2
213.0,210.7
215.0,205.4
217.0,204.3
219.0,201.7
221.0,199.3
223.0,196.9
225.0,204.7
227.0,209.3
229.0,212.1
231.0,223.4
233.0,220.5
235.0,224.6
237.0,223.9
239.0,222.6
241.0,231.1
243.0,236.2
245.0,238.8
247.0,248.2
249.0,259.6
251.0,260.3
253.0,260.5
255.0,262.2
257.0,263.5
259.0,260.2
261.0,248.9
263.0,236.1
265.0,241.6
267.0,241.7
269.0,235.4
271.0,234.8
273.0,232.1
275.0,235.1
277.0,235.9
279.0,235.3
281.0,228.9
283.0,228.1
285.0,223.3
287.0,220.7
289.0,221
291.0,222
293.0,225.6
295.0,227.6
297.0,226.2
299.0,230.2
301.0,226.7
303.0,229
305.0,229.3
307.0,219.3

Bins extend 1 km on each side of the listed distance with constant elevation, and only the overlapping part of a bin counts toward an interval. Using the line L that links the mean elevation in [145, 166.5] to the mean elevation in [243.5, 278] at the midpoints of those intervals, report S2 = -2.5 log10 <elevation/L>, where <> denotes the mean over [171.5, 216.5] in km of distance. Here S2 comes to 0.13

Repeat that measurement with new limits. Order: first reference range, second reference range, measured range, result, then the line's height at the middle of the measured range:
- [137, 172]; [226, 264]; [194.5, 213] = 0.150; 247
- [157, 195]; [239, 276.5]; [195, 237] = 0.151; 244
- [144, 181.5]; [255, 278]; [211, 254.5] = 0.100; 245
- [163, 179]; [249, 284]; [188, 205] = 0.079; 243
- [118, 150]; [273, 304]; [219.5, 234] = 0.147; 240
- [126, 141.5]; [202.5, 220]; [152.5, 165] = -0.072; 241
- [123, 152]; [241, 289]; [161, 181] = 0.043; 253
